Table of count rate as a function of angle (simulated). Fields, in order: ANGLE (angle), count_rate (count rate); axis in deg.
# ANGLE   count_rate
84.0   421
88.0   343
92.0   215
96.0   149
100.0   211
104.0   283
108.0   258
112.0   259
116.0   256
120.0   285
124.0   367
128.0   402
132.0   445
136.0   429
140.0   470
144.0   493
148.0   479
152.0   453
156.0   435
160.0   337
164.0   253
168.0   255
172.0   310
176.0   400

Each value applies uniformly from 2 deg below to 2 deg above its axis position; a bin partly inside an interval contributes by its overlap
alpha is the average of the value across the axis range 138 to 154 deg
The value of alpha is 474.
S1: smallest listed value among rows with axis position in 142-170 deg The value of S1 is 253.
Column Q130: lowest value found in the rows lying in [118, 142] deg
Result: 285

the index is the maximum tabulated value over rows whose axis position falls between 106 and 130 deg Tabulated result 402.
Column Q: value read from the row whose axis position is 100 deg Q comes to 211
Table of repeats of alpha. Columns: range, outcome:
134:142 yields 450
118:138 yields 386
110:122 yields 267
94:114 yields 232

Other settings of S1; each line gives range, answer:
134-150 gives 429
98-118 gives 211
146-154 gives 453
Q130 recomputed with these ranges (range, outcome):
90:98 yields 149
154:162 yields 337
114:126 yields 256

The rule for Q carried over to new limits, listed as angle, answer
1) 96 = 149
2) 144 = 493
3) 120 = 285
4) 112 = 259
